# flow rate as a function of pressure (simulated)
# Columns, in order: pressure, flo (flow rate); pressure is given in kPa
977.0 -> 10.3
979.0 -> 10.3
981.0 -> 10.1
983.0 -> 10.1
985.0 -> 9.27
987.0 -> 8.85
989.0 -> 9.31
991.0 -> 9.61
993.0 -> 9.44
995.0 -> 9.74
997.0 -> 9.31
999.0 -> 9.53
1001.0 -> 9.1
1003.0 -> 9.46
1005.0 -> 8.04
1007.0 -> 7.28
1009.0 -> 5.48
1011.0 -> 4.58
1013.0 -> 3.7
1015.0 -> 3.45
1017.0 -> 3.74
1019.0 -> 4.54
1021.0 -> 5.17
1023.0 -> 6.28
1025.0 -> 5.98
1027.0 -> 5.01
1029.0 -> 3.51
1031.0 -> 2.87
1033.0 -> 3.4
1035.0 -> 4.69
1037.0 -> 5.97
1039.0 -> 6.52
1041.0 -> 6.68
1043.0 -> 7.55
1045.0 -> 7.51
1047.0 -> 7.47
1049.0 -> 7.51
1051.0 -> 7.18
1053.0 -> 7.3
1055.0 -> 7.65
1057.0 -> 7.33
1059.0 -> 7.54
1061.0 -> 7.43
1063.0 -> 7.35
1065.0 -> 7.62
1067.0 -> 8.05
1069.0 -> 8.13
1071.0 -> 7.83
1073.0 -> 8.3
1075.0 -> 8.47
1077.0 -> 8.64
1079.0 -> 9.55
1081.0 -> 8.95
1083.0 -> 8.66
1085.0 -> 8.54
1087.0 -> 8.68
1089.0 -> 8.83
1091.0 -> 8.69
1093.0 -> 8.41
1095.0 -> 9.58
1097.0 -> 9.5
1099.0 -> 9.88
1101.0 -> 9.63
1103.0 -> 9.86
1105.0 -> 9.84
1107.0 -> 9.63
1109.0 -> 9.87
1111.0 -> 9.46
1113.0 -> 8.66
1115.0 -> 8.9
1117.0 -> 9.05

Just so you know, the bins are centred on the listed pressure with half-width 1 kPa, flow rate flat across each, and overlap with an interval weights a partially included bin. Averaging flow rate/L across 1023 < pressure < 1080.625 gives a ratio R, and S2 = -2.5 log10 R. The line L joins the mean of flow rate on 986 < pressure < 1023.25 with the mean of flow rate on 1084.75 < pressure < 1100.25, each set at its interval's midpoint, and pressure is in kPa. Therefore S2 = 0.193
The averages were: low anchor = 7.21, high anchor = 9.05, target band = 6.91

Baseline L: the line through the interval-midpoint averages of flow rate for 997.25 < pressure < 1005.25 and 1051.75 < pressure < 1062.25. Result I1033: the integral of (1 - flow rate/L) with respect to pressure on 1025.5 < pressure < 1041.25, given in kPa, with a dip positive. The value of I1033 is 6.5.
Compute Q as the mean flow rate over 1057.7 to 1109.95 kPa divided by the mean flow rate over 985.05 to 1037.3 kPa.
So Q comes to 1.34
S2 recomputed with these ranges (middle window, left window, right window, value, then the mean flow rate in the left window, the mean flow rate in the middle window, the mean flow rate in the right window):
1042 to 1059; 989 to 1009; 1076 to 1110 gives 0.215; 8.89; 7.44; 9.22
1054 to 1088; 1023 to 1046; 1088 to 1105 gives -0.059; 5.46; 8.16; 9.33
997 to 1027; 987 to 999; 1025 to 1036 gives 0.088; 9.43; 6.23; 4.09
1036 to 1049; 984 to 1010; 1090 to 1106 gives 0.284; 8.8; 6.99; 9.42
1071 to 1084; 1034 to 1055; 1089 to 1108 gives -0.033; 6.88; 8.69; 9.41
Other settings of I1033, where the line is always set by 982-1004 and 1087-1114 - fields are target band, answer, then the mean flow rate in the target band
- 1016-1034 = 9.39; 4.5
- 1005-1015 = 4.31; 5.36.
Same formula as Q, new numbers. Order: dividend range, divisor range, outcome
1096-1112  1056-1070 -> 1.27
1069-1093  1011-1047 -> 1.68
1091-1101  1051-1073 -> 1.22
